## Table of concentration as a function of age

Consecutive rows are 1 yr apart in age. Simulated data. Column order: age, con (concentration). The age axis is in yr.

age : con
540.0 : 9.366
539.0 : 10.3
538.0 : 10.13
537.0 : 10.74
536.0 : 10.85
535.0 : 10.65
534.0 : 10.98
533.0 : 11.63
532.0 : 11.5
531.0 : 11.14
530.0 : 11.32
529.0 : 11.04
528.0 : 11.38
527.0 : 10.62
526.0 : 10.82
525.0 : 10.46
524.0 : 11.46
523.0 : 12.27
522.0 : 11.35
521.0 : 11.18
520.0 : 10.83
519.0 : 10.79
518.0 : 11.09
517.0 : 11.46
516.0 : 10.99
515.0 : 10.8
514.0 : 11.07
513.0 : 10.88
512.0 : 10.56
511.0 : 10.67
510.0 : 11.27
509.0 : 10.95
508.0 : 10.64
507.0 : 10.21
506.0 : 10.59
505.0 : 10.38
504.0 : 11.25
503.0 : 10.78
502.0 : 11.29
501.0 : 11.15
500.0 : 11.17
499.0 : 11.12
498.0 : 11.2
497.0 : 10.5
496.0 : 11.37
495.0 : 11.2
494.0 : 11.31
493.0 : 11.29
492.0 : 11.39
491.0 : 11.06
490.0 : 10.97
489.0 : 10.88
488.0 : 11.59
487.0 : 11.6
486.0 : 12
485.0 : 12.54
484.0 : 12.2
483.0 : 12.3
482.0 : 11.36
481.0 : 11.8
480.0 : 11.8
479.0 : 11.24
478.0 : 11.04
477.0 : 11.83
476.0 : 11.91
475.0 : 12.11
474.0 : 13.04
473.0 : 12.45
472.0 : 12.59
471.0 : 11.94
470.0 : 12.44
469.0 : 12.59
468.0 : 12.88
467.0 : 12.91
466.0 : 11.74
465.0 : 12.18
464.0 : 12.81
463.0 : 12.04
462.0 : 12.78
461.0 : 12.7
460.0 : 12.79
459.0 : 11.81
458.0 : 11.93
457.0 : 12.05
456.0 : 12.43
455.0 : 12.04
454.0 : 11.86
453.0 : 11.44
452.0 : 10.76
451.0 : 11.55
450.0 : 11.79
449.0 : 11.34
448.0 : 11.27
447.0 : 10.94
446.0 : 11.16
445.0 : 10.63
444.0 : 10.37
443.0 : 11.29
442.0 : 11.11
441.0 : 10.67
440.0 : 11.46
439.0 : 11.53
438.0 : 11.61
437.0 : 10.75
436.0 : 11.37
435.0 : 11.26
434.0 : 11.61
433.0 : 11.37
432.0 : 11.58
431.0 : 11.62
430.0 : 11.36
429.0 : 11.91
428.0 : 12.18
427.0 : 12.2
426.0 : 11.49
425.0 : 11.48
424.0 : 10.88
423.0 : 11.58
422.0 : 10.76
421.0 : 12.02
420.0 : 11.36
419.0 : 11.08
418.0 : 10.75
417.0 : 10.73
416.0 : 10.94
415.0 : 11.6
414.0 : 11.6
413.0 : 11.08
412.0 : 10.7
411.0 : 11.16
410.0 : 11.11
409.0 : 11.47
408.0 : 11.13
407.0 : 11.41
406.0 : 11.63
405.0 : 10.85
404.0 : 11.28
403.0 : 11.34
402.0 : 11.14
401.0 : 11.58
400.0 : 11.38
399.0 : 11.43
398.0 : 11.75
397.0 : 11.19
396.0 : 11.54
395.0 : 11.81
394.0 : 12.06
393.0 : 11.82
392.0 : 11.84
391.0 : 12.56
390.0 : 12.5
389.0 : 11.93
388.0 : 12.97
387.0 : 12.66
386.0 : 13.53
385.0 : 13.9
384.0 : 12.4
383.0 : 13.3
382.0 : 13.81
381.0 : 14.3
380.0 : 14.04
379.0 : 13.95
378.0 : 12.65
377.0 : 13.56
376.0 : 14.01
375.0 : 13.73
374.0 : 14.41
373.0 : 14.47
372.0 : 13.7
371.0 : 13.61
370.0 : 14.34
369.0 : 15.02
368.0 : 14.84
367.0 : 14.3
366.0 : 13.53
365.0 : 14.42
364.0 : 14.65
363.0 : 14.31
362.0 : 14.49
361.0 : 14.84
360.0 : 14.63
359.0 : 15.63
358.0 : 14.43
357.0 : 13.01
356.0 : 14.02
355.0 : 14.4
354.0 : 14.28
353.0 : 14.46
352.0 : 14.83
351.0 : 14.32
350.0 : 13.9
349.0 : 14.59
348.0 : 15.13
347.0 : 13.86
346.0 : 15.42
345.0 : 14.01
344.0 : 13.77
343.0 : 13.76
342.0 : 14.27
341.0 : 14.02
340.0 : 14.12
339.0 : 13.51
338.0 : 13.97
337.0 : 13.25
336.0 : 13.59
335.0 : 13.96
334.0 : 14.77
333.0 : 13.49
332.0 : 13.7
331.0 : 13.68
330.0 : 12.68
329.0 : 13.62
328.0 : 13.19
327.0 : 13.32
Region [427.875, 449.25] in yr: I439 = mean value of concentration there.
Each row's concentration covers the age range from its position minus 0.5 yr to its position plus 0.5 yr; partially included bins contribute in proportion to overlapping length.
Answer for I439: 11.3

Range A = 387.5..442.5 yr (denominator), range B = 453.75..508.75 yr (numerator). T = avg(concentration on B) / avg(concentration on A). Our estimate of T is 1.02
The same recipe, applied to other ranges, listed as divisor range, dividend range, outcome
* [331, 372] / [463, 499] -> 0.83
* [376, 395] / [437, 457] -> 0.87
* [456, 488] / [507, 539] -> 0.90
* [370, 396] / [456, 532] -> 0.87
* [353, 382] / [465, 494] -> 0.84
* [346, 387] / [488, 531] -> 0.78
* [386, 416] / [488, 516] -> 0.94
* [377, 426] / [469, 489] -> 1.01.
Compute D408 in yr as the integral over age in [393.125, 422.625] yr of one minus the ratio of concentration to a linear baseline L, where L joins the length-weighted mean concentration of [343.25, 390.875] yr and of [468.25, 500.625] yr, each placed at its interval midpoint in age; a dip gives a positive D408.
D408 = 4.2 yr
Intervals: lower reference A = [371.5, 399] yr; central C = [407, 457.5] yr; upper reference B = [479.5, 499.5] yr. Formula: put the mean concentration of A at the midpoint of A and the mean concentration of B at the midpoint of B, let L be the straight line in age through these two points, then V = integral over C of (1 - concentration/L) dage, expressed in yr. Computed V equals 3.8 yr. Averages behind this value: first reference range 12.9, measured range 11.3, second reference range 11.5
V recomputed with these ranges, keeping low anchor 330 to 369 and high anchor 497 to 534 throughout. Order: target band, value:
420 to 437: 1.6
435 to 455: 1.9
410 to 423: 1.8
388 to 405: 2.0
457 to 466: -0.2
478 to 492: 0.0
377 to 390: 0.3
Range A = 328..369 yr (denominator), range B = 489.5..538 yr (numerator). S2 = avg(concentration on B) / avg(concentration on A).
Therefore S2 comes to 0.78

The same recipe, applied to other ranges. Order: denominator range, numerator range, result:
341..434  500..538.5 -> 0.86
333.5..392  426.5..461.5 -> 0.83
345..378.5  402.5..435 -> 0.79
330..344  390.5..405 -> 0.84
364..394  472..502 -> 0.86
